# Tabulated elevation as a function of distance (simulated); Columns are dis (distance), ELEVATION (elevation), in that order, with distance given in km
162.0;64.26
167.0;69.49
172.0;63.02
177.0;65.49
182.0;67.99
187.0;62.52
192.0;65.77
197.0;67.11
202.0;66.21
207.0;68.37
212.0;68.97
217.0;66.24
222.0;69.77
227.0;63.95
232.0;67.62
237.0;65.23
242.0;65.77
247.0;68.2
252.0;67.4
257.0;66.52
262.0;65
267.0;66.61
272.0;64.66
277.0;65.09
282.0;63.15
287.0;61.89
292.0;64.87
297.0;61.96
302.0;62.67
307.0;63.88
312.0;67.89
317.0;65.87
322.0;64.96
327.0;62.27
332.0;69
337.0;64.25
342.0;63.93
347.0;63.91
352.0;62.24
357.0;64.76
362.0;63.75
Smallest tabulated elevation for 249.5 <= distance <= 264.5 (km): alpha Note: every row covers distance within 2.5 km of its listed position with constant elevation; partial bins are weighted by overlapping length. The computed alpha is 65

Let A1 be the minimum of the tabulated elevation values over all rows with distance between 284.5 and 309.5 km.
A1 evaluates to 61.89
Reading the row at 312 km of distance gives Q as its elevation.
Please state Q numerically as 67.89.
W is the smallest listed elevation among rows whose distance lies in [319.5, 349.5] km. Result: 62.27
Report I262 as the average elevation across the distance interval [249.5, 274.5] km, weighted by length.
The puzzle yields 66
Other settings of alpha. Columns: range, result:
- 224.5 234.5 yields 63.95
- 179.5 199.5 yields 62.52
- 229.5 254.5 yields 65.23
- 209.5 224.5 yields 66.24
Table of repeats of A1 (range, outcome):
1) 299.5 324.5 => 62.67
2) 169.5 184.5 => 63.02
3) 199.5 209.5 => 66.21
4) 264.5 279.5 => 64.66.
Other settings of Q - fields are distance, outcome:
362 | 63.75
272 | 64.66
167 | 69.49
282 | 63.15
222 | 69.77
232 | 67.62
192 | 65.77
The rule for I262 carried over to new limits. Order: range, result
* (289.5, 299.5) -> 63.4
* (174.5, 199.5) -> 65.8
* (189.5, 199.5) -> 66.4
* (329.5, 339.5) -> 66.6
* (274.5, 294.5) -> 63.8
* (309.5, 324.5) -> 66.2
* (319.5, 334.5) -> 65.4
